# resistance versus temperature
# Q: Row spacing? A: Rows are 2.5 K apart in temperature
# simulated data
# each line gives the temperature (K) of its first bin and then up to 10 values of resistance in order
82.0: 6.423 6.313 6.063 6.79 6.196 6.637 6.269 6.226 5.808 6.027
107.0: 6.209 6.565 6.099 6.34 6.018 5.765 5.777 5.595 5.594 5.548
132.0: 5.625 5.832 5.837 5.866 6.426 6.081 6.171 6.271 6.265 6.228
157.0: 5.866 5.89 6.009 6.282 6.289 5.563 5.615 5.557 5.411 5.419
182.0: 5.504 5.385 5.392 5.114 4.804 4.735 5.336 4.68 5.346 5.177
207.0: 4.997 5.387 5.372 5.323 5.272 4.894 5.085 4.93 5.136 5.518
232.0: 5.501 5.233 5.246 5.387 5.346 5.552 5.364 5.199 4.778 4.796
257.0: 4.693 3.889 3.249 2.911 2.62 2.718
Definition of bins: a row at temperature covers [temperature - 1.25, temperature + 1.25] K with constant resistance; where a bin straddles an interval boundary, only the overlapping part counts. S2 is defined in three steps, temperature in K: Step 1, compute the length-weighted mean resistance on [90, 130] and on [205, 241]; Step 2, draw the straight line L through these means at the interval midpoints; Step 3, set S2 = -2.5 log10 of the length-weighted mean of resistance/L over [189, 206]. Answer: 0.08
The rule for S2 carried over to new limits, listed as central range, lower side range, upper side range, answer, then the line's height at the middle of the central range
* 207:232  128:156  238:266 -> -0.04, 5.04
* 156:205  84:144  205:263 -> 0.01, 5.5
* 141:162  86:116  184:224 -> -0.08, 5.71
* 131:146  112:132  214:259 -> -0.04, 5.72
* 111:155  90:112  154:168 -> 0.04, 6.16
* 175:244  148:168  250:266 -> -0.04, 5.08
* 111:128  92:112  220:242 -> 0.04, 6.1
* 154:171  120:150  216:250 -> -0.06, 5.7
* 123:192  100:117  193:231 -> -0.02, 5.68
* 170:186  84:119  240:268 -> -0.03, 5.34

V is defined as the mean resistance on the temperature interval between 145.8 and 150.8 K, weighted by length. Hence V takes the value 6.22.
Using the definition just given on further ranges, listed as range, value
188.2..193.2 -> 4.96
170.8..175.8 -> 5.58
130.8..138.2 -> 5.77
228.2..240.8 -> 5.38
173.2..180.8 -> 5.46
